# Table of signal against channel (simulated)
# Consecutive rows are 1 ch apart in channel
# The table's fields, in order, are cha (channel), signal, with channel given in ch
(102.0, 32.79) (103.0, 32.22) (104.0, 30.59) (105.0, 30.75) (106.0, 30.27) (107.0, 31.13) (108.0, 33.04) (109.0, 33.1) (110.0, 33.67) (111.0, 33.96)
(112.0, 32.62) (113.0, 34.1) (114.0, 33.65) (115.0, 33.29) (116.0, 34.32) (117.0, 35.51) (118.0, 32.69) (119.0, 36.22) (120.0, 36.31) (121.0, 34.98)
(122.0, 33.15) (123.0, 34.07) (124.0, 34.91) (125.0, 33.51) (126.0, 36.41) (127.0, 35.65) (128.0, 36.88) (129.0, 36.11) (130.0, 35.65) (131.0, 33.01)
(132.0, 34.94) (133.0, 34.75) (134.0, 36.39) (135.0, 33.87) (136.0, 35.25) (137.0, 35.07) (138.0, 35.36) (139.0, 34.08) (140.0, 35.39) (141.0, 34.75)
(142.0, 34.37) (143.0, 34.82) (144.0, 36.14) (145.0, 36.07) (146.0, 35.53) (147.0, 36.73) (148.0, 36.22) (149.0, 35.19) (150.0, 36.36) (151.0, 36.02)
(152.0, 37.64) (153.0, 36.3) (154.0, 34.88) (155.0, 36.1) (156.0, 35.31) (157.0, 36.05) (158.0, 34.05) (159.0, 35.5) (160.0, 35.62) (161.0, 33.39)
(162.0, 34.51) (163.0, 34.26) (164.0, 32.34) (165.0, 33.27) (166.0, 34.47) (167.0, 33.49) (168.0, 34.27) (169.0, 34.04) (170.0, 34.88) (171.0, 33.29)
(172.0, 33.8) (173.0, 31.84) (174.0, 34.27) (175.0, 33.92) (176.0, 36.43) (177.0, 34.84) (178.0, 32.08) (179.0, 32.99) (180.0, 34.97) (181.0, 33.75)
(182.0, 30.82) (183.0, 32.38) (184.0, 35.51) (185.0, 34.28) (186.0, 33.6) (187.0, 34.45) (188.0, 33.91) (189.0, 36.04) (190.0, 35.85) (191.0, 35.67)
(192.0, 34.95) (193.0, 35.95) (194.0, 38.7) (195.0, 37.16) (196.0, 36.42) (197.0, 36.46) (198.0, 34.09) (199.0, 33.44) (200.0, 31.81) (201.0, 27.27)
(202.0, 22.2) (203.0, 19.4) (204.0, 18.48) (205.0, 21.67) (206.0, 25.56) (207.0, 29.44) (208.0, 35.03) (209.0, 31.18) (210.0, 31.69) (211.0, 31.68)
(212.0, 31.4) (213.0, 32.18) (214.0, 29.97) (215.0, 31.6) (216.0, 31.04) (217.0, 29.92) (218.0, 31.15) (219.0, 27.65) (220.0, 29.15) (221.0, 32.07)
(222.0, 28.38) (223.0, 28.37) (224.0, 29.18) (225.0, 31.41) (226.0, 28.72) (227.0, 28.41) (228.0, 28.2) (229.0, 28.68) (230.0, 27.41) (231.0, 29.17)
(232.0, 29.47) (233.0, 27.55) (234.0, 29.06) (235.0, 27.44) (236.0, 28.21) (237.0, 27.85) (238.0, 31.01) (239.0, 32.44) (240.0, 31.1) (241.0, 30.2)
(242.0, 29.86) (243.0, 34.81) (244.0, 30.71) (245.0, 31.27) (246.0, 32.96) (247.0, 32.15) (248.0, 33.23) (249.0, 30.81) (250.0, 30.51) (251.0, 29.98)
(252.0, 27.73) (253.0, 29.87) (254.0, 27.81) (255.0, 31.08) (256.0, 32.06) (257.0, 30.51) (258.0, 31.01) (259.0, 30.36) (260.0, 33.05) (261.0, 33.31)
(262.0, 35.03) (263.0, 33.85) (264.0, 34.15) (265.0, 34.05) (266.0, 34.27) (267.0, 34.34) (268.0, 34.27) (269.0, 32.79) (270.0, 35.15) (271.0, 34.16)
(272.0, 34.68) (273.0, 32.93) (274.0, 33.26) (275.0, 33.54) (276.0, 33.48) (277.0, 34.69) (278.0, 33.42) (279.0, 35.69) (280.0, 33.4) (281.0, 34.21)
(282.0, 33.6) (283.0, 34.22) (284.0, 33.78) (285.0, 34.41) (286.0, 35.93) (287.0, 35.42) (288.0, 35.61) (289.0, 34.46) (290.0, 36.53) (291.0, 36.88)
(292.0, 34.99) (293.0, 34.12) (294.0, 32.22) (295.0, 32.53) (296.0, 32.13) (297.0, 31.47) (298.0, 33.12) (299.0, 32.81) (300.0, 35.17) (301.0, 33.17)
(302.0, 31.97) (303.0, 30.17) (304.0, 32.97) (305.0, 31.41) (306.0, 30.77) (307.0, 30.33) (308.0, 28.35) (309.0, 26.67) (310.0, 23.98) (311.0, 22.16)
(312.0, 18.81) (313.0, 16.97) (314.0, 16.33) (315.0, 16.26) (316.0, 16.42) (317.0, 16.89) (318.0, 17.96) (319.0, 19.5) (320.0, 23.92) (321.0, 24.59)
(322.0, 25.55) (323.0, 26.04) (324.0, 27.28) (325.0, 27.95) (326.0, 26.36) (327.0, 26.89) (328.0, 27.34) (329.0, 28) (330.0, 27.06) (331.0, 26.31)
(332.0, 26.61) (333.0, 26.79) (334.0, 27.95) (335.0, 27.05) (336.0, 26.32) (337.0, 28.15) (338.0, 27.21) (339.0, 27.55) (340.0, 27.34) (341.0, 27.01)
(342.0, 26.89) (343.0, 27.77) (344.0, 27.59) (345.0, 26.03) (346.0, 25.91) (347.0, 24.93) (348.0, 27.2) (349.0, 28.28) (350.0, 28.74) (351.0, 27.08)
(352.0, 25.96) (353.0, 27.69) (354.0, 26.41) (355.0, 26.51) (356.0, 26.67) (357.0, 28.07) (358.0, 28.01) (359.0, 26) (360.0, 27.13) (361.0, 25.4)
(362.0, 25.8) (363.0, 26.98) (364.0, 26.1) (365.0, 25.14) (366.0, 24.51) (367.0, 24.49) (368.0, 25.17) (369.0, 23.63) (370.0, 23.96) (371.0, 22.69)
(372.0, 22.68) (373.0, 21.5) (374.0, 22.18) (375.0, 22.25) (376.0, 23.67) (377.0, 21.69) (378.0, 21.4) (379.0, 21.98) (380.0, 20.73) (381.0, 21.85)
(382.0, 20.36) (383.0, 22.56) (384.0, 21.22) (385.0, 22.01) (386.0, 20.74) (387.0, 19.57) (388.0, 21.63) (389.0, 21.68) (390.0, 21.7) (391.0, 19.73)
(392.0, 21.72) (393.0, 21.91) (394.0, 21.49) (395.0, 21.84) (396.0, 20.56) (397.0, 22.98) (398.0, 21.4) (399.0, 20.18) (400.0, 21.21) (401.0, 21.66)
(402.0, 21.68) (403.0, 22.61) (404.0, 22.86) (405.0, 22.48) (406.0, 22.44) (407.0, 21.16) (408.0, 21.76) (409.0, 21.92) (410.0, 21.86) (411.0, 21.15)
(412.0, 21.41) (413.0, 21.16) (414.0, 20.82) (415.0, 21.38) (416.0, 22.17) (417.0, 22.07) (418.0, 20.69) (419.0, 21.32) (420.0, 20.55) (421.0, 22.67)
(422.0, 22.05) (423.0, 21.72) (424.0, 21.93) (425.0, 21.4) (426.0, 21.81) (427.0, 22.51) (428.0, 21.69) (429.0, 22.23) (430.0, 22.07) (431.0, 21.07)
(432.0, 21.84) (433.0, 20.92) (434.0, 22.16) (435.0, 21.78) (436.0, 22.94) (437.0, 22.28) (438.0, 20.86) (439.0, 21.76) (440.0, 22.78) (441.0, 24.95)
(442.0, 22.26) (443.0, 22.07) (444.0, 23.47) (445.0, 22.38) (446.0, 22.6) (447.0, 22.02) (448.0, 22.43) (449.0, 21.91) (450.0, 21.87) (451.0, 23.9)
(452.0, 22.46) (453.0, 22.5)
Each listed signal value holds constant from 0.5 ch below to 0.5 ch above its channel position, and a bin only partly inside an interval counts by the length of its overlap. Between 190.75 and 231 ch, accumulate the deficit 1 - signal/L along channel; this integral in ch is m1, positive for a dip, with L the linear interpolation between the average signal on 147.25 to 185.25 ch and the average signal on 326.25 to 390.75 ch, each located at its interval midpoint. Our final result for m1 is 2.5 ch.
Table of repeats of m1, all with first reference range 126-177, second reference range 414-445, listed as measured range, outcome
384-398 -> 1.42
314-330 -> 2.18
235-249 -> -0.15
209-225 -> 0.75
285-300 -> -3.07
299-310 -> -1.19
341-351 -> -0.45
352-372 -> -0.47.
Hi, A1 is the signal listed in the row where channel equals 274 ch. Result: 33.26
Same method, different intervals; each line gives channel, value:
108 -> 33.04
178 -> 32.08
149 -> 35.19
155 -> 36.1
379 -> 21.98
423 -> 21.72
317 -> 16.89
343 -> 27.77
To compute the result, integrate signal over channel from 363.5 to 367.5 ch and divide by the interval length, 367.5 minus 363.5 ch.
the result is 25.1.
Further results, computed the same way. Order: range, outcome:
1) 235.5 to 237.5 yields 28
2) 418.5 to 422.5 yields 21.6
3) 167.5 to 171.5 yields 34.1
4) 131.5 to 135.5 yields 35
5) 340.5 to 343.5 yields 27.2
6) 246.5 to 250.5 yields 31.7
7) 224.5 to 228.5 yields 29.2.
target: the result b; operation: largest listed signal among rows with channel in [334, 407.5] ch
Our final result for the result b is 28.74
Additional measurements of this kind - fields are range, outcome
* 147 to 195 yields 38.7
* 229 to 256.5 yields 34.81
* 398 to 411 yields 22.86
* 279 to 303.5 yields 36.88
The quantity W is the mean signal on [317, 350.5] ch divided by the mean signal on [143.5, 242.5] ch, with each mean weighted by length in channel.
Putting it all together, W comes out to 0.81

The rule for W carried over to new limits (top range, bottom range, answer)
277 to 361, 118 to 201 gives 0.81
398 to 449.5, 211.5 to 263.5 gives 0.72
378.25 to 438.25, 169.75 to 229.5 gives 0.68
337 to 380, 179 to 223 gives 0.81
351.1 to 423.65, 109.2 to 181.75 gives 0.66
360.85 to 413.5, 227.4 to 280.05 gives 0.70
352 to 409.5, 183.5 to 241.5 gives 0.75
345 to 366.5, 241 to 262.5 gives 0.85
